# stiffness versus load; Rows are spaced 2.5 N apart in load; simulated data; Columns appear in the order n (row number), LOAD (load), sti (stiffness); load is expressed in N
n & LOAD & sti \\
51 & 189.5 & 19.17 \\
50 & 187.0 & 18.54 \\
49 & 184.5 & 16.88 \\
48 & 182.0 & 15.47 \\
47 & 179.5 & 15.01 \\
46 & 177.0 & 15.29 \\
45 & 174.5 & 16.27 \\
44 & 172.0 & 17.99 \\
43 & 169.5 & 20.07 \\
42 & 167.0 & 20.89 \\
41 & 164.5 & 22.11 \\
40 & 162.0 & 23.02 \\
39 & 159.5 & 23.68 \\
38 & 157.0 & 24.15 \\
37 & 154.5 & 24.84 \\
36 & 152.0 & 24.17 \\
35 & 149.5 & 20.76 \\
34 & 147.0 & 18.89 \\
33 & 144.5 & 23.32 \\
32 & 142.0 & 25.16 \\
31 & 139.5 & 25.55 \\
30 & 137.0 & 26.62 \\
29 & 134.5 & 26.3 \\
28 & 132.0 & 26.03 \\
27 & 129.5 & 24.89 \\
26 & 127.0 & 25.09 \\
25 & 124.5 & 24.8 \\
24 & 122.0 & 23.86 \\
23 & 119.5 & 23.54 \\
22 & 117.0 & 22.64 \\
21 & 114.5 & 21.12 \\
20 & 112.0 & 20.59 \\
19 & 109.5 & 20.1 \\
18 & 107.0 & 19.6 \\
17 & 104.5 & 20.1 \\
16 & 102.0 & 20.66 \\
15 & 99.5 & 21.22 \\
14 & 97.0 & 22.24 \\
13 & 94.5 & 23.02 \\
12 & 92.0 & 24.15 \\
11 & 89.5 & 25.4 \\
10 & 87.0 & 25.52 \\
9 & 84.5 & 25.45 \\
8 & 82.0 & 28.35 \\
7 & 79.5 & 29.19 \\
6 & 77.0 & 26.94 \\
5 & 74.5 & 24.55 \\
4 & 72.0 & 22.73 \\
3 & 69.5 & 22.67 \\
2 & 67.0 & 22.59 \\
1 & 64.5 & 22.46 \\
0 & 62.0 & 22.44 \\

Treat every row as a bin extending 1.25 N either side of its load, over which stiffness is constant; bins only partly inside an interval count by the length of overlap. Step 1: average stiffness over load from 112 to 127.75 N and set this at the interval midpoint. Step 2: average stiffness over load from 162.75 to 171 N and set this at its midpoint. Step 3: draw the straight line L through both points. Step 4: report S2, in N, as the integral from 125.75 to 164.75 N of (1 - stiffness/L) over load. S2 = -3.6 N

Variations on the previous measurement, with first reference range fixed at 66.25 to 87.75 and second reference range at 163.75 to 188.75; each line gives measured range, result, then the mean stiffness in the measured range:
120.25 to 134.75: -2.4 N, 25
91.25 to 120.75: 2.1 N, 21.5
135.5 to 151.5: -2.5 N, 23.5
